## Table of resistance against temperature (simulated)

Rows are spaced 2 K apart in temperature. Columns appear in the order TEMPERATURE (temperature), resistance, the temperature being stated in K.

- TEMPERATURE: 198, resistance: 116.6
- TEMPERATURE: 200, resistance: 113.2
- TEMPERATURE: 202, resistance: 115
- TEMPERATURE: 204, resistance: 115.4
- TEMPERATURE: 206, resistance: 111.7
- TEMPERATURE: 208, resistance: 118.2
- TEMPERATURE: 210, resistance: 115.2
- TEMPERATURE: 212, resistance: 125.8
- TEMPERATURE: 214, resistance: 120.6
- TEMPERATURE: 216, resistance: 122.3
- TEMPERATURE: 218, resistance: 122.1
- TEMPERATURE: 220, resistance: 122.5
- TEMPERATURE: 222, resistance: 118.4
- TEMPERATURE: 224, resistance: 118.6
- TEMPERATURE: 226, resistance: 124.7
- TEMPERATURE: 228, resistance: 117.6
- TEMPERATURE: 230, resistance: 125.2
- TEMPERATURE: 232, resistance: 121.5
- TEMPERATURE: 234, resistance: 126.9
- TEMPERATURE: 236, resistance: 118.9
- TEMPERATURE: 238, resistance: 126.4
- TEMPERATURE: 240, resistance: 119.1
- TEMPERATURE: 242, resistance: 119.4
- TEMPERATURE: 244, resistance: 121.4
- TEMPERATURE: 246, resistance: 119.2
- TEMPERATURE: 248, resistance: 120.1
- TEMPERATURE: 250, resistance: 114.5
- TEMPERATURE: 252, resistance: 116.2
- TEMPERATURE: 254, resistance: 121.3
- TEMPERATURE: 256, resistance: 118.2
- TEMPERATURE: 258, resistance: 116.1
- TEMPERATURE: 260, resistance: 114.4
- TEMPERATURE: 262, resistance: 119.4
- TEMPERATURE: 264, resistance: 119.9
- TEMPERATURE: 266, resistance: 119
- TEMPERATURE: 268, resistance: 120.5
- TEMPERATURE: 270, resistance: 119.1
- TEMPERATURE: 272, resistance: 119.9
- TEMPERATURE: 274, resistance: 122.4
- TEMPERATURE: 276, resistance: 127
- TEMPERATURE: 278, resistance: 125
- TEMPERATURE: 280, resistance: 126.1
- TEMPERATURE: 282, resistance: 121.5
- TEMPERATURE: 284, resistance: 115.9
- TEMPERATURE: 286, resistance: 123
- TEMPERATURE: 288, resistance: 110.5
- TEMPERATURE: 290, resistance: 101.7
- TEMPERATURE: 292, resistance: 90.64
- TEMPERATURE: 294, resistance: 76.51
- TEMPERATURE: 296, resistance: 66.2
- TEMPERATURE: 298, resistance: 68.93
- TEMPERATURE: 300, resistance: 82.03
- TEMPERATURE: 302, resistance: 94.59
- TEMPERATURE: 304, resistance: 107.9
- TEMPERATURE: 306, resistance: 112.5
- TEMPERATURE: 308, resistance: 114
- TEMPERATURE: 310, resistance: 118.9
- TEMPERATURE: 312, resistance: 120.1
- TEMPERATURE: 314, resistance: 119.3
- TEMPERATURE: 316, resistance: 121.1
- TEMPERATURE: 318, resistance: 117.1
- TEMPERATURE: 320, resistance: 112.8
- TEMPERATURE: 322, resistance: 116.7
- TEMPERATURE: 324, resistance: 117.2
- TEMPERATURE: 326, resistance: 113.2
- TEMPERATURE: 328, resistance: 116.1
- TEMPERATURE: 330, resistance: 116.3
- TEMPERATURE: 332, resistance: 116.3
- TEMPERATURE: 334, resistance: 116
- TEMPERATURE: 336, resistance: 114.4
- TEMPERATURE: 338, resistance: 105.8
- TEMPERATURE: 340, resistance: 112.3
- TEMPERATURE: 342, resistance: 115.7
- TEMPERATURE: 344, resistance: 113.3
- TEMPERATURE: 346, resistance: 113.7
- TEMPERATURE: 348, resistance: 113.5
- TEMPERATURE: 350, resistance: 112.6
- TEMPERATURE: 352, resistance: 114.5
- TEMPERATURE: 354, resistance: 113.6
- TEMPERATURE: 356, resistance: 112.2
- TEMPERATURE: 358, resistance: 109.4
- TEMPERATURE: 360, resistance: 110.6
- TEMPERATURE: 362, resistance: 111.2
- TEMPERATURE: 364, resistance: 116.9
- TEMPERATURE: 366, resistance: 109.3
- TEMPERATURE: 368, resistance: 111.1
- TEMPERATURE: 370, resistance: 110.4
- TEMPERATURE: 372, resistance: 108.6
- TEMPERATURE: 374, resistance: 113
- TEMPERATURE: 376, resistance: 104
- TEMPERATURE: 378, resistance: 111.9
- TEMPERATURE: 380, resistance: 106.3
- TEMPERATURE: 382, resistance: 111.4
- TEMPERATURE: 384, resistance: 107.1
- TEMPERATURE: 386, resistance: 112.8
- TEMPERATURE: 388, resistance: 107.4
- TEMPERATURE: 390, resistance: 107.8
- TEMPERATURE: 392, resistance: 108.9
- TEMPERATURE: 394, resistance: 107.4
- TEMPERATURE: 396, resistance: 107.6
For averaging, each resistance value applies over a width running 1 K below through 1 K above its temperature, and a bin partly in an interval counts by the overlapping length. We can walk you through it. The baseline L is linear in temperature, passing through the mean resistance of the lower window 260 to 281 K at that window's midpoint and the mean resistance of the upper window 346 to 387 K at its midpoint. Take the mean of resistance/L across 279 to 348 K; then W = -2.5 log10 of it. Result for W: 0.07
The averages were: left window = 121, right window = 111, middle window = 109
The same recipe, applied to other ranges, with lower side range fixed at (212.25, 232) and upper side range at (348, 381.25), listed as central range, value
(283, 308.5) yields 0.196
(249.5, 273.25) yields 0.003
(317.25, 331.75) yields -0.016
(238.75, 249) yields -0.001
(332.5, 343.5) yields 0.000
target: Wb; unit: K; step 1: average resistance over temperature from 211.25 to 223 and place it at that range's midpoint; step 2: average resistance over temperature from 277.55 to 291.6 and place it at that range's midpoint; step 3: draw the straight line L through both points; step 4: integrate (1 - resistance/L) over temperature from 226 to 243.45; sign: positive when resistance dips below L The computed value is -0.2 K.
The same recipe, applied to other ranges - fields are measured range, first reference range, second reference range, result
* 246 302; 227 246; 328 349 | 3.81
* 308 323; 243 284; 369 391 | -0.34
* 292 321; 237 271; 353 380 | 3.33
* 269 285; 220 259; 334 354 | -0.60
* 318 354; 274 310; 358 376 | -1.96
